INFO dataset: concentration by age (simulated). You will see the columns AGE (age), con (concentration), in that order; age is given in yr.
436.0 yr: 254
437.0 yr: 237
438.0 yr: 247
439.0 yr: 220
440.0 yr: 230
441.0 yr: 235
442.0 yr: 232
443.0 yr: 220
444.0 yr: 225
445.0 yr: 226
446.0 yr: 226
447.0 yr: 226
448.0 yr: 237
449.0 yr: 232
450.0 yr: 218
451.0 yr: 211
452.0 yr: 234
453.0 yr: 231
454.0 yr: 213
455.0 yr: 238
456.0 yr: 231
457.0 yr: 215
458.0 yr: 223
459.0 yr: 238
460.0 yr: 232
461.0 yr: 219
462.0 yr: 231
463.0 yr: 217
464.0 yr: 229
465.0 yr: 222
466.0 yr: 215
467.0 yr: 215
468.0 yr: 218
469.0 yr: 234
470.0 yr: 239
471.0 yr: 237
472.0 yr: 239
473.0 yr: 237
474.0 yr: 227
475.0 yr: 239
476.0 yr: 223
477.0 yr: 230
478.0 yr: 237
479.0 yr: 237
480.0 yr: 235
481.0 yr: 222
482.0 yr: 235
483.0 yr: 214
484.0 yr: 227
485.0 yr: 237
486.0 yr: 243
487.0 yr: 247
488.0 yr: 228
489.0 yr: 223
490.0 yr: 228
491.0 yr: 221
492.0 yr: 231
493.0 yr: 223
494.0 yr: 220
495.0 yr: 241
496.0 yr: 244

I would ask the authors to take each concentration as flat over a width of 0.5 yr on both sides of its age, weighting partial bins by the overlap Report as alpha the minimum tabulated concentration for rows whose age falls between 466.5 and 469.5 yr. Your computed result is 215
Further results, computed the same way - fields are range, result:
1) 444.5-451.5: 211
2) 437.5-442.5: 220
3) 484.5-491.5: 221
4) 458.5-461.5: 219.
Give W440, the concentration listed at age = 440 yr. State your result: 230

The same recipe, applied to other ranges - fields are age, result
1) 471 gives 237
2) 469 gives 234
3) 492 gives 231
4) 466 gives 215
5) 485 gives 237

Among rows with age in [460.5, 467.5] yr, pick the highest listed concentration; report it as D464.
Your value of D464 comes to 231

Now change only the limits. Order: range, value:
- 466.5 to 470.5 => 239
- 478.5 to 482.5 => 237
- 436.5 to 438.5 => 247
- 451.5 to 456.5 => 238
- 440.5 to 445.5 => 235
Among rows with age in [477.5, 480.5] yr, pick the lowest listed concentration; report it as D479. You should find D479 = 235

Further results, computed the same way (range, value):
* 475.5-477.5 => 223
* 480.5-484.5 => 214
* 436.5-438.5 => 237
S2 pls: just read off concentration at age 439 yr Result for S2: 220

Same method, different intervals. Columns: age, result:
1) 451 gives 211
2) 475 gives 239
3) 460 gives 232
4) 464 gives 229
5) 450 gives 218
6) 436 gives 254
